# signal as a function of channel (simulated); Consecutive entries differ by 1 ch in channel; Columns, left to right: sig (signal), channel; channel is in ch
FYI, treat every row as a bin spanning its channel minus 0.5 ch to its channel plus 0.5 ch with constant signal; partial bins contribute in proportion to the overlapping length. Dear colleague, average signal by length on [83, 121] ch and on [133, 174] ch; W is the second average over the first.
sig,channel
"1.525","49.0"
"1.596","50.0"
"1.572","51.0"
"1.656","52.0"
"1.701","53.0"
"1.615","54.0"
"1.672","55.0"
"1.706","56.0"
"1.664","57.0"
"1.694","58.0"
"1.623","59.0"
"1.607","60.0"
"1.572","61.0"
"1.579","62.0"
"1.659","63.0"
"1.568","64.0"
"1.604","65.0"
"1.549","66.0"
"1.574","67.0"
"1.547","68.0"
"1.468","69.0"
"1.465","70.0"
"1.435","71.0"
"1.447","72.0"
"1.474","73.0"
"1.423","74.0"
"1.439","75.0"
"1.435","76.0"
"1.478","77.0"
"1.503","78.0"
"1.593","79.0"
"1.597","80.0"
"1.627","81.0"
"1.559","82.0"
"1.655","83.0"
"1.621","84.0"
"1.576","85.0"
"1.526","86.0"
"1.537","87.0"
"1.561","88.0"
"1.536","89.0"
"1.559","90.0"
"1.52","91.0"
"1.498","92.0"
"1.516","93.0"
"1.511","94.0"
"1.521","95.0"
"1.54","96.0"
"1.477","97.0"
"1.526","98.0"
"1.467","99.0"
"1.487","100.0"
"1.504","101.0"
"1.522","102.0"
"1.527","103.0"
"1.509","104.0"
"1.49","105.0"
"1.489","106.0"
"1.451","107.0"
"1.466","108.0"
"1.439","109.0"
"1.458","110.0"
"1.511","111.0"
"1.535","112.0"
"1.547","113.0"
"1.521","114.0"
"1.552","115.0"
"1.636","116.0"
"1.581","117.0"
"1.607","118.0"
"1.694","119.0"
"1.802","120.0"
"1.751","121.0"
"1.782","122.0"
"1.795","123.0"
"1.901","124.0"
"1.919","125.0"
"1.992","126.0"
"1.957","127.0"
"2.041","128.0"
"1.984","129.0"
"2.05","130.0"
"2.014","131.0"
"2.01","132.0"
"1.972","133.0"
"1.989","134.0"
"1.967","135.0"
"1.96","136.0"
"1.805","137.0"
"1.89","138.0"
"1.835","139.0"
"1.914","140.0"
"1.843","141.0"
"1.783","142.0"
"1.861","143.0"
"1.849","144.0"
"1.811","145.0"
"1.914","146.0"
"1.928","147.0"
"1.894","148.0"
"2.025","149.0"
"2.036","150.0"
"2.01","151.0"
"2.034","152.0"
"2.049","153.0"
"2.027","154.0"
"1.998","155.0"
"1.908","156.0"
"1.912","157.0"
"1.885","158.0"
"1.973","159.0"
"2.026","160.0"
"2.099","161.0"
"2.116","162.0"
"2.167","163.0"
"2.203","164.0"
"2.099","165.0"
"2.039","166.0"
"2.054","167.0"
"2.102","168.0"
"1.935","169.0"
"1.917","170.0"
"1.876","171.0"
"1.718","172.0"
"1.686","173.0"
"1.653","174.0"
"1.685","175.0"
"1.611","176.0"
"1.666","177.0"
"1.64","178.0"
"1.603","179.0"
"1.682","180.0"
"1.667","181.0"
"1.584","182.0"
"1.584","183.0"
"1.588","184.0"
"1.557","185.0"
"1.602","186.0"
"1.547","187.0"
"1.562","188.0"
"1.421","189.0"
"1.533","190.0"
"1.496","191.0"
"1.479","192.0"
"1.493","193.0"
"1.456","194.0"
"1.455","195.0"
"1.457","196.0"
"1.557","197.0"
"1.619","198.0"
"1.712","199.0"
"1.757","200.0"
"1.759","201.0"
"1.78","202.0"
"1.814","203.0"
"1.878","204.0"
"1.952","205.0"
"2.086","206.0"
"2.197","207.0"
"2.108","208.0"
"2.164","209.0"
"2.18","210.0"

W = 1.3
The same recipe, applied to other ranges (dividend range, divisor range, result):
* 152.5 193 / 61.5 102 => 1.17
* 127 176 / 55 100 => 1.26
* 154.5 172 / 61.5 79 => 1.33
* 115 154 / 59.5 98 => 1.23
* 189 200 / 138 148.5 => 0.82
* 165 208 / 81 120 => 1.11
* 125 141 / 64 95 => 1.28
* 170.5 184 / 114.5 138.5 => 0.89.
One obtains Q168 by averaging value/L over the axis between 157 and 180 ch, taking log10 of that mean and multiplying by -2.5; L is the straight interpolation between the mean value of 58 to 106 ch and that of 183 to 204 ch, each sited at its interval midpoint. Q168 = -0.20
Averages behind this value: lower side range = 1.53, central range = 1.89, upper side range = 1.59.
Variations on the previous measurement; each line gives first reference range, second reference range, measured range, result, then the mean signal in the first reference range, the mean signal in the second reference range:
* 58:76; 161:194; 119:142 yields -0.16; 1.53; 1.74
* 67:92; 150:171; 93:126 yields 0.08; 1.52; 2.02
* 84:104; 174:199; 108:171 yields -0.21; 1.52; 1.57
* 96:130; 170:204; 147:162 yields -0.22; 1.64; 1.62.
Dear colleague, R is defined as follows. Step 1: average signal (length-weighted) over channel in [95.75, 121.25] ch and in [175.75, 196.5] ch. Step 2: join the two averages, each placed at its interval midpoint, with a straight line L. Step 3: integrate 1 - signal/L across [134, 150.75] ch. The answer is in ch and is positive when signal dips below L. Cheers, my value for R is -3.82 ch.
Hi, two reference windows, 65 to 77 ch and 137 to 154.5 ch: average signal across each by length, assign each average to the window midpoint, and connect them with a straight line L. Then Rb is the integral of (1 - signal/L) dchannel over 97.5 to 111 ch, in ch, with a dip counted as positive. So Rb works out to 1.5 ch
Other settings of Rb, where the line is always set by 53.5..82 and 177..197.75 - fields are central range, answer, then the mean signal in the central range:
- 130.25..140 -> -2.42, 1.94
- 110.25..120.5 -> -0.26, 1.6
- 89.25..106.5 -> 0.51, 1.51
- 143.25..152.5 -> -2.31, 1.94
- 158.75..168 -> -3.20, 2.09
